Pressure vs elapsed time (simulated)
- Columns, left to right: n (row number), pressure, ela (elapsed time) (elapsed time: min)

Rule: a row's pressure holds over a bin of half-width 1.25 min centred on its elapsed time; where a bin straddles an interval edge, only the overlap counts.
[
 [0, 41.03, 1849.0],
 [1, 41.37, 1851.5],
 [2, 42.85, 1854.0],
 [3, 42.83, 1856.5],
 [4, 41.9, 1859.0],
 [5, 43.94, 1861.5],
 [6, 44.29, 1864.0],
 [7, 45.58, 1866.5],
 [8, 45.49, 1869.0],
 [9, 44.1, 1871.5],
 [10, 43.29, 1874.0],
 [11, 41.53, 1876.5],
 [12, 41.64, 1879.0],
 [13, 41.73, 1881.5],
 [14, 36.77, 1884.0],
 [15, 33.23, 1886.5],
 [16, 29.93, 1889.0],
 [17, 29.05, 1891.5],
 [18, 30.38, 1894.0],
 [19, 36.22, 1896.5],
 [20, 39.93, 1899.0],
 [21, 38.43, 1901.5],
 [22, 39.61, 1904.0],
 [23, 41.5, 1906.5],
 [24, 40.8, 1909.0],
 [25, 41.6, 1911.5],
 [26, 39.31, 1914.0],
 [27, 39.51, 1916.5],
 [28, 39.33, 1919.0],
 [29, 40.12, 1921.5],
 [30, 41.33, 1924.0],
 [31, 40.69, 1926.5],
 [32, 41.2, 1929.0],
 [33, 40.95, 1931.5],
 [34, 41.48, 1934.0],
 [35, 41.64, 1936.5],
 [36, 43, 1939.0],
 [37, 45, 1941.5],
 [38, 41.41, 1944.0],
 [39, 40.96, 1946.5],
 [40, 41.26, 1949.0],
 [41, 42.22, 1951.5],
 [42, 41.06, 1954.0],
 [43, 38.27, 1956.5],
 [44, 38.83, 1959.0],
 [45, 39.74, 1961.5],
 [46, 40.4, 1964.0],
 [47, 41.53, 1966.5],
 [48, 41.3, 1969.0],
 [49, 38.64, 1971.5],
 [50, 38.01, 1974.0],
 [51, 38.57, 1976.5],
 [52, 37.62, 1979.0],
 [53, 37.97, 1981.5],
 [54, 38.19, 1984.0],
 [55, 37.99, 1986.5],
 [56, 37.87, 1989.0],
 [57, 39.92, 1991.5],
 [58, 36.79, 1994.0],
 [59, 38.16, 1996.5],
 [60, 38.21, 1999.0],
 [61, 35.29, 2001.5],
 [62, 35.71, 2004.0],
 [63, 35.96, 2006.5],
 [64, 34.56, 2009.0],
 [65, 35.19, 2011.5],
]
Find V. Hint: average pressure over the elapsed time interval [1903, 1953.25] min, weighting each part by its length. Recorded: 41.2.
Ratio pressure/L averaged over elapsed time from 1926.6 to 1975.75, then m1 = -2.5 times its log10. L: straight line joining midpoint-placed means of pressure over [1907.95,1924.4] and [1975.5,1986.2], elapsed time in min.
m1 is -0.049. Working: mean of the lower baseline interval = 40.2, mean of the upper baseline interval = 38.1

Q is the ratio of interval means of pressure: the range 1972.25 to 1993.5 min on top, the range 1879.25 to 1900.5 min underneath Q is 1.09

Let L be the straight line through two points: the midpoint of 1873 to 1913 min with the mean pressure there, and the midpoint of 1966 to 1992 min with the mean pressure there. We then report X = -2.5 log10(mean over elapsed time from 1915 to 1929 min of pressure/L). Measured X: -0.06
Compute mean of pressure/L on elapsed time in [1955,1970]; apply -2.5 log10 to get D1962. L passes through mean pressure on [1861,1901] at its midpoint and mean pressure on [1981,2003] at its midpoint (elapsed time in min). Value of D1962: -0.05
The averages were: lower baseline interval 39.1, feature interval 40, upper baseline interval 37.8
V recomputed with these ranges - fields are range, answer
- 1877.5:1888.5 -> 37.8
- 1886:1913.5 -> 36.6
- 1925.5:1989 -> 40.3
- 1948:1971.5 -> 40.4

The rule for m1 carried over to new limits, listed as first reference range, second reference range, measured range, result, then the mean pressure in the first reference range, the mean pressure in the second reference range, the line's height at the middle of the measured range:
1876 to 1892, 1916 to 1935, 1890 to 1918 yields 0.02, 36.4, 40.6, 38.4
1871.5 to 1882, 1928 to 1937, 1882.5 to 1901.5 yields 0.23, 42.3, 41.3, 42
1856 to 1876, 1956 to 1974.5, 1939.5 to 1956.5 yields -0.03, 43.9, 39.7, 40.4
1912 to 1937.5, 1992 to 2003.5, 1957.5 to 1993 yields -0.02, 40.6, 37.2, 38.2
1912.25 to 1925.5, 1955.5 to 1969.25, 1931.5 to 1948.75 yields -0.06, 40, 39.9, 40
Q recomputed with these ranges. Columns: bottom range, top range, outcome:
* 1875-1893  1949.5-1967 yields 1.11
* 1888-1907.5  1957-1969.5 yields 1.13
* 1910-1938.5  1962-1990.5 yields 0.96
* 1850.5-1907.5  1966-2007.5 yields 0.96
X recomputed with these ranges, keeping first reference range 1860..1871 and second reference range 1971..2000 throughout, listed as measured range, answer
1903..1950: 0.007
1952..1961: 0.002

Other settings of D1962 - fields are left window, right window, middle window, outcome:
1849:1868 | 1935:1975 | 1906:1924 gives 0.04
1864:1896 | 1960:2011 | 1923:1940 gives -0.08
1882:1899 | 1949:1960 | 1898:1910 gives -0.15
